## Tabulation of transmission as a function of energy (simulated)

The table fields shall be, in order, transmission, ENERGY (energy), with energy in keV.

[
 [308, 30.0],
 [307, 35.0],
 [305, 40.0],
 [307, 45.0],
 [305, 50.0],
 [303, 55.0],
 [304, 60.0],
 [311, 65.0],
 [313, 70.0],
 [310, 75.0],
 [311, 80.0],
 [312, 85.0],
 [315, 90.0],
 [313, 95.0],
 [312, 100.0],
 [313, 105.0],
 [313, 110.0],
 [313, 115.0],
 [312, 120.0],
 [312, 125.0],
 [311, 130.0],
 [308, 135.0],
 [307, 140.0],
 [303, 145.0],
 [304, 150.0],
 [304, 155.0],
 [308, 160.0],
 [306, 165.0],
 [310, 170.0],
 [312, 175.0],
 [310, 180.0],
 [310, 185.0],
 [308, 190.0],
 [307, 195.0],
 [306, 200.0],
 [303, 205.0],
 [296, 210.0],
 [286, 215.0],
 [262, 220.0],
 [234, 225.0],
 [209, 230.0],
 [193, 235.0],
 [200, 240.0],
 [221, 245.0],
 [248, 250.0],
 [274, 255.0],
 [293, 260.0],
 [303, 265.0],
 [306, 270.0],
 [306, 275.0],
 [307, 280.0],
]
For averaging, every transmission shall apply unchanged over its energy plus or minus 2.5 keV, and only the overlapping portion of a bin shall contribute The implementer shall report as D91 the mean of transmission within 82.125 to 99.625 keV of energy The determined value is 313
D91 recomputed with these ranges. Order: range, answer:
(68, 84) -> 311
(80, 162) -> 310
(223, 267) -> 241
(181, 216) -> 303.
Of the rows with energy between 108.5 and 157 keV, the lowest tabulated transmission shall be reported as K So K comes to 303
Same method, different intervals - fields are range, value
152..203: 304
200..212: 296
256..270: 293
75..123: 310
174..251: 193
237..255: 200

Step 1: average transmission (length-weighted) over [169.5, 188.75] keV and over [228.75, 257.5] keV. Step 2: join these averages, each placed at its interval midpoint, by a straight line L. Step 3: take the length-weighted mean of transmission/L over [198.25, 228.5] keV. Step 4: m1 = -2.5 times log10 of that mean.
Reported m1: -0.05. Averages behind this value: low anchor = 310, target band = 278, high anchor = 225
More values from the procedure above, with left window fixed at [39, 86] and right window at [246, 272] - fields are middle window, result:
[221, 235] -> 0.28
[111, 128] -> -0.04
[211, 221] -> 0.03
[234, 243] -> 0.39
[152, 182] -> -0.05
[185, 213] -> -0.06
